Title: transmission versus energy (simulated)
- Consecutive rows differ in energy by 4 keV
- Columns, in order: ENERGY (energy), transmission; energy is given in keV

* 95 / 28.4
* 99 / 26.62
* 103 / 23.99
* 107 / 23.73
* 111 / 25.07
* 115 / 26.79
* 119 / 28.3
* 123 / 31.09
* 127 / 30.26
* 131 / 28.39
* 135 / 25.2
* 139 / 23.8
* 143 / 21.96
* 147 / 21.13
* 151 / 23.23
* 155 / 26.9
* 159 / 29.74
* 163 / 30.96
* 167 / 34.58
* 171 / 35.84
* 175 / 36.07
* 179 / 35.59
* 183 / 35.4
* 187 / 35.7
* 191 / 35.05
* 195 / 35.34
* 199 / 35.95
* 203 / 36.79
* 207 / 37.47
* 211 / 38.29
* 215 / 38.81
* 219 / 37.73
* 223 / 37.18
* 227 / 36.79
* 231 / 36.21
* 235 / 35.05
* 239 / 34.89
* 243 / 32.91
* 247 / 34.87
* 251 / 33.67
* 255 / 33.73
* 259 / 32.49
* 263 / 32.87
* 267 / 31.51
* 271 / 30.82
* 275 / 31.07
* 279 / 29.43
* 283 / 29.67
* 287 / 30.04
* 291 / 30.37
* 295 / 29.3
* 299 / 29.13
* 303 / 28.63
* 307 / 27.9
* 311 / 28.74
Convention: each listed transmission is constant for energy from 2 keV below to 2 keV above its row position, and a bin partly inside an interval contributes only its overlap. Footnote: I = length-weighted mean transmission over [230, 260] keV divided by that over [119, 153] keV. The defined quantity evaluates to 1.3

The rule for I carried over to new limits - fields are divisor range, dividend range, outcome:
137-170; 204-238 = 1.38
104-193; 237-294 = 1.09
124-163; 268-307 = 1.14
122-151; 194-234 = 1.45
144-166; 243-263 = 1.26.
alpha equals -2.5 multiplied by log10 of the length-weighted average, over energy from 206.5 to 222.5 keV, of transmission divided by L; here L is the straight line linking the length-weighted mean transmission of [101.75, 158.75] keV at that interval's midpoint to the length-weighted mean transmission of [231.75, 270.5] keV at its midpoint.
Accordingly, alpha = -0.22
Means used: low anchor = 25.8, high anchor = 33.5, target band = 38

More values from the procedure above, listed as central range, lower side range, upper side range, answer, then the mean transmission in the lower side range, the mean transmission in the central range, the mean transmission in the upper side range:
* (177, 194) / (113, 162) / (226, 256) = -0.17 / 26.5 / 35.4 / 34.7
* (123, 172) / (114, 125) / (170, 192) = 0.16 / 28.9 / 27.6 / 35.6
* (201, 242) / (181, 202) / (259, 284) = -0.09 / 35.5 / 36.8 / 31.1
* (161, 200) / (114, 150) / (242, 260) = -0.20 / 26.2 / 35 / 33.6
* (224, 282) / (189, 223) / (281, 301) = -0.01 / 36.9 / 33.3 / 29.7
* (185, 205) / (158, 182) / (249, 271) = -0.07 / 34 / 35.8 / 32.7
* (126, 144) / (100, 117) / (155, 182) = 0.11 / 25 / 25.9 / 33.3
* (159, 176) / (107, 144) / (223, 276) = -0.16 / 26.7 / 33.7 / 33.8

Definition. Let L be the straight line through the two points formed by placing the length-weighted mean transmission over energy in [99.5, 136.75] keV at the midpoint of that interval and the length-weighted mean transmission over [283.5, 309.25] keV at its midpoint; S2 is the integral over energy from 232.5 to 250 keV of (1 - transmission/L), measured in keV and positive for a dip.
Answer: -3.6 keV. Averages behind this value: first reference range 27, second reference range 29.2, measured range 34.4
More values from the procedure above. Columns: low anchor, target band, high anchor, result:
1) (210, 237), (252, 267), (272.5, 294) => 0.00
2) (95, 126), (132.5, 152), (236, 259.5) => 3.57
